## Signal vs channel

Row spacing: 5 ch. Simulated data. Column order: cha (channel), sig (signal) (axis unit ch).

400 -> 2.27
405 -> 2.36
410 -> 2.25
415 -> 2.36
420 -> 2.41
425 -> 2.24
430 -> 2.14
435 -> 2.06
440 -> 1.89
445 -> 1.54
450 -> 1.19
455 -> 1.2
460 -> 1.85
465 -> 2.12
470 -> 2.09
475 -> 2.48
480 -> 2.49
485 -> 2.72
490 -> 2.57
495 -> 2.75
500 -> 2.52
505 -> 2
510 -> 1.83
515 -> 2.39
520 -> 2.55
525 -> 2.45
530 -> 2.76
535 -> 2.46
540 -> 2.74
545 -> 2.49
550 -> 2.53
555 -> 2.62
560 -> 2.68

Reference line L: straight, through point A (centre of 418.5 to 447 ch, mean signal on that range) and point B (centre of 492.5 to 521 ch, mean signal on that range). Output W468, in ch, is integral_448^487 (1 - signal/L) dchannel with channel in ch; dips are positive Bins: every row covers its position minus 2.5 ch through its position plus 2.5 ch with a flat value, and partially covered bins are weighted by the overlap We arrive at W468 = 3.00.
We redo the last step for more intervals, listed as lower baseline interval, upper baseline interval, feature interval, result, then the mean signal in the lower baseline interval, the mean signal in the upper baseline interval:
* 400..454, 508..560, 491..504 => -1.2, 2.03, 2.5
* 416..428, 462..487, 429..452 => 5.7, 2.32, 2.36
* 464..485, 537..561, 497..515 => 2.1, 2.36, 2.6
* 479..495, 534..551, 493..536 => 3.1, 2.63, 2.57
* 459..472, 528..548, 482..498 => -3.2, 2.04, 2.61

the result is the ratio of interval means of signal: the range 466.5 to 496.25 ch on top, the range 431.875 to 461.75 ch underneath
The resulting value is 1.5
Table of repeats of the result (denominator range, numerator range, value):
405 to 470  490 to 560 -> 1.27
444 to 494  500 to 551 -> 1.17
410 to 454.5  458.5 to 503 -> 1.23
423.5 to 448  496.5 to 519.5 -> 1.15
